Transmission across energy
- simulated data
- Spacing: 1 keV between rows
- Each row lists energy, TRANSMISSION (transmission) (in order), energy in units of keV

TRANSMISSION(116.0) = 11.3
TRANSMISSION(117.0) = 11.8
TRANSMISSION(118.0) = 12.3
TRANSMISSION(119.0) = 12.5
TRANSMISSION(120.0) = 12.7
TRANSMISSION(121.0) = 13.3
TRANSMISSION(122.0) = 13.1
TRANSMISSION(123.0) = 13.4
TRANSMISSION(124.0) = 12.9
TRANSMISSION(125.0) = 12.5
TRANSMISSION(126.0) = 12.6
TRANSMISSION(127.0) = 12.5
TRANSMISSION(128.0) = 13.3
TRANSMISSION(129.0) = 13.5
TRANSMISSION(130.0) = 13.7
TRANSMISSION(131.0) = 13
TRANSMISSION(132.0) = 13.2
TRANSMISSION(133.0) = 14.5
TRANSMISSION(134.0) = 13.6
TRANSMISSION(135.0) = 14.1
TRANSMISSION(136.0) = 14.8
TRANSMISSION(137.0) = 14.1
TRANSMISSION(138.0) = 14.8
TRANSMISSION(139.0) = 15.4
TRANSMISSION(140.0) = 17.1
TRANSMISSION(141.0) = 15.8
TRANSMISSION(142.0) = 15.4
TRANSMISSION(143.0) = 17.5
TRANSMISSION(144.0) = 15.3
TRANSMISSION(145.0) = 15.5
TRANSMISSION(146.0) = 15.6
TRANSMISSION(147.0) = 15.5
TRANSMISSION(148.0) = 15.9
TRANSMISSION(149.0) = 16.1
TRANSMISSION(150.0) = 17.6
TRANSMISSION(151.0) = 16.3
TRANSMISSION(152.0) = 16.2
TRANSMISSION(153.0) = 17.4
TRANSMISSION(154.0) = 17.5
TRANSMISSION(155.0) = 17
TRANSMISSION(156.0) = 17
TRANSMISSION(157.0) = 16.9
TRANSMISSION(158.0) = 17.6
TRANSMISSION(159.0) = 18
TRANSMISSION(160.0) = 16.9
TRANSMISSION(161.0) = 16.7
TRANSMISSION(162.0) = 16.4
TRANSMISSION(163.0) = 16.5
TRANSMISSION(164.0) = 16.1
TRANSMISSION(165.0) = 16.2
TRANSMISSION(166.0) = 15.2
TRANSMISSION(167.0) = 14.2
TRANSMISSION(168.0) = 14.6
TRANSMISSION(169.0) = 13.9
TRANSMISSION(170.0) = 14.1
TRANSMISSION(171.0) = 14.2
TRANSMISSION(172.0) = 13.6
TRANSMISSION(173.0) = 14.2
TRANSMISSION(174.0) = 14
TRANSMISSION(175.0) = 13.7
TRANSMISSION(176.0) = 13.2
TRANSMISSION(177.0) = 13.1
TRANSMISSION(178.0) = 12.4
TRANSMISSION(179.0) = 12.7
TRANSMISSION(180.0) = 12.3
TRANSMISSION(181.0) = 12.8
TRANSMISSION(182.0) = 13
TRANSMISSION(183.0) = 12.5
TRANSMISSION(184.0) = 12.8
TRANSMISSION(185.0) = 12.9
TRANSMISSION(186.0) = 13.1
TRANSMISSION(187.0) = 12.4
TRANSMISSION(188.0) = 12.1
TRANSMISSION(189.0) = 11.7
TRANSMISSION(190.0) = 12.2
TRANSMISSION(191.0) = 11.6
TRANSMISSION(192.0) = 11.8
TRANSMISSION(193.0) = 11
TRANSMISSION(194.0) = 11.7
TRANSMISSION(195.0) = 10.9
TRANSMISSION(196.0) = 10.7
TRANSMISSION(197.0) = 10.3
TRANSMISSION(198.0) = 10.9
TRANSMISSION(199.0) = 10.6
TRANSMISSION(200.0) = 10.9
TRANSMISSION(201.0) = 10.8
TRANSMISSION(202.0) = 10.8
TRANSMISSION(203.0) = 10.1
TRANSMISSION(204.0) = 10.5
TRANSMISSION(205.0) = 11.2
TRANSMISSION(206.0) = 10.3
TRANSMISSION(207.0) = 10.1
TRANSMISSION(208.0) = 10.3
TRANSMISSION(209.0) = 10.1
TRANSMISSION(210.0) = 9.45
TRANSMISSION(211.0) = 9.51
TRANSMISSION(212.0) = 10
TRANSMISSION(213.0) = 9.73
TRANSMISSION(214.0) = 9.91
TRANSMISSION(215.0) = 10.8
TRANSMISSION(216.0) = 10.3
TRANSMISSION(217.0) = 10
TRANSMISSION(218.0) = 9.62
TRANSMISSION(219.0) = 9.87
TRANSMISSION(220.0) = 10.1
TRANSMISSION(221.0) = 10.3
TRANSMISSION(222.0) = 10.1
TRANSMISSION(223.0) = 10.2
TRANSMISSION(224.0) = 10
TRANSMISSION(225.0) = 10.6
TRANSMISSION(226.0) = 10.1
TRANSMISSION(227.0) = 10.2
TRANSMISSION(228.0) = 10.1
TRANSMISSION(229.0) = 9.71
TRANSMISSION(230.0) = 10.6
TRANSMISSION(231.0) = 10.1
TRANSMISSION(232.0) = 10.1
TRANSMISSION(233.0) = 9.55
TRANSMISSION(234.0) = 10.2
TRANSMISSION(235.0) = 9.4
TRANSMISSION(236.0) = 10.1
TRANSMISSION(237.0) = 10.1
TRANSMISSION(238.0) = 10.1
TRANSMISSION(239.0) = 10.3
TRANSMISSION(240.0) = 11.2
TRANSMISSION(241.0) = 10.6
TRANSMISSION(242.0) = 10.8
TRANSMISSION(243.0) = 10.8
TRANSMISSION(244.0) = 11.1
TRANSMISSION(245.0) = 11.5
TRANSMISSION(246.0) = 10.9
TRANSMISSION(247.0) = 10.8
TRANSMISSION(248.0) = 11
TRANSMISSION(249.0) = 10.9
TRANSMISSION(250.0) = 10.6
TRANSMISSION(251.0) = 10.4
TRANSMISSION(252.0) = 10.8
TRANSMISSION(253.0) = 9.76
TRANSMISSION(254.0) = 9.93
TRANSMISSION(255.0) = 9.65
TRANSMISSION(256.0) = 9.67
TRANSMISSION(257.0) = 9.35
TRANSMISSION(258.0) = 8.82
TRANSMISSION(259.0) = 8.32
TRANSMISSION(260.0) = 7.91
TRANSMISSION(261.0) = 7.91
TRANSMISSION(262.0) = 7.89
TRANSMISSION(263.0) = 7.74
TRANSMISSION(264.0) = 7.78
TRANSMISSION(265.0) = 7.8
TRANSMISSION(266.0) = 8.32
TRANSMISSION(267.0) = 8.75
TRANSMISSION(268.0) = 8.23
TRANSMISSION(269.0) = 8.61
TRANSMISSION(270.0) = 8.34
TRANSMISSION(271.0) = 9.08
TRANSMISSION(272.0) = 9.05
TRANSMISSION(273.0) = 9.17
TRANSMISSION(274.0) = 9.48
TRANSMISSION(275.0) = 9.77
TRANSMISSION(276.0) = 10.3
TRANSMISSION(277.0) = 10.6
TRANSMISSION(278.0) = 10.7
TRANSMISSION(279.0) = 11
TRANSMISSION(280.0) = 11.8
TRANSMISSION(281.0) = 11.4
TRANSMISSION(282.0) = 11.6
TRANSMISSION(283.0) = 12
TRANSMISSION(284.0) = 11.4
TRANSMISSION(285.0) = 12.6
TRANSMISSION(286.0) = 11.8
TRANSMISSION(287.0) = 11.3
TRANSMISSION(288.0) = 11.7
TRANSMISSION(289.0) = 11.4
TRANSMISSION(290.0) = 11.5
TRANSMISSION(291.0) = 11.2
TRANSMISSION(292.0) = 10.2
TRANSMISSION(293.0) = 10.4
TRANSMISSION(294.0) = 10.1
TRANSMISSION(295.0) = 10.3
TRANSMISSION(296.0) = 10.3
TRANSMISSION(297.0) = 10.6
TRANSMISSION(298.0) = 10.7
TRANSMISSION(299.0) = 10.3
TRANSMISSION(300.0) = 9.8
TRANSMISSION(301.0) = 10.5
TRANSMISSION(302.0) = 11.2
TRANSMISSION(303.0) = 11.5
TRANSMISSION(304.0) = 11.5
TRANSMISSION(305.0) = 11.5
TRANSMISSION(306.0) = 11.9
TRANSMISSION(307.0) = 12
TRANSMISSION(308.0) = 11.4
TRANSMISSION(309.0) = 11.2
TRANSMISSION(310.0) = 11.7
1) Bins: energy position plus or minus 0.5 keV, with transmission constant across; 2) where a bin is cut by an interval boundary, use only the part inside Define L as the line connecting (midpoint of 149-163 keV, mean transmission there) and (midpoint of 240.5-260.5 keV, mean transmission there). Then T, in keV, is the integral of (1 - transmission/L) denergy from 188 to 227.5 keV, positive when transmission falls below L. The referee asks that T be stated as 8.1 keV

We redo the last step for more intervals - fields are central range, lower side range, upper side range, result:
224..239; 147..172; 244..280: 1.8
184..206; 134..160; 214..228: 1.6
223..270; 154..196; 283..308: 9.7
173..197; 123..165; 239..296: 2.3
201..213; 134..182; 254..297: 2.6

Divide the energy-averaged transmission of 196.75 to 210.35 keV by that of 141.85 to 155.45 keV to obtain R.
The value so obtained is 0.6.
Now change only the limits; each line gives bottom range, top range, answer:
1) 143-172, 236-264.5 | 0.62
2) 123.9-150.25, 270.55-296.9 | 0.74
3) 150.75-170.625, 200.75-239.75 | 0.63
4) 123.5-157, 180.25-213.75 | 0.74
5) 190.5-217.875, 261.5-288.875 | 0.95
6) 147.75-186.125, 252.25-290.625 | 0.65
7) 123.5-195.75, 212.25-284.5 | 0.69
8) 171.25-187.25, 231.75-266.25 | 0.75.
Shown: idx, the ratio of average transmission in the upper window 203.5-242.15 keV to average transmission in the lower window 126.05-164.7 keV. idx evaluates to 0.65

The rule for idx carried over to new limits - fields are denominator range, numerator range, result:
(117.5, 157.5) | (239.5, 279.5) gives 0.65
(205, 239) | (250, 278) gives 0.90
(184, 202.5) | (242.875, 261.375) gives 0.87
